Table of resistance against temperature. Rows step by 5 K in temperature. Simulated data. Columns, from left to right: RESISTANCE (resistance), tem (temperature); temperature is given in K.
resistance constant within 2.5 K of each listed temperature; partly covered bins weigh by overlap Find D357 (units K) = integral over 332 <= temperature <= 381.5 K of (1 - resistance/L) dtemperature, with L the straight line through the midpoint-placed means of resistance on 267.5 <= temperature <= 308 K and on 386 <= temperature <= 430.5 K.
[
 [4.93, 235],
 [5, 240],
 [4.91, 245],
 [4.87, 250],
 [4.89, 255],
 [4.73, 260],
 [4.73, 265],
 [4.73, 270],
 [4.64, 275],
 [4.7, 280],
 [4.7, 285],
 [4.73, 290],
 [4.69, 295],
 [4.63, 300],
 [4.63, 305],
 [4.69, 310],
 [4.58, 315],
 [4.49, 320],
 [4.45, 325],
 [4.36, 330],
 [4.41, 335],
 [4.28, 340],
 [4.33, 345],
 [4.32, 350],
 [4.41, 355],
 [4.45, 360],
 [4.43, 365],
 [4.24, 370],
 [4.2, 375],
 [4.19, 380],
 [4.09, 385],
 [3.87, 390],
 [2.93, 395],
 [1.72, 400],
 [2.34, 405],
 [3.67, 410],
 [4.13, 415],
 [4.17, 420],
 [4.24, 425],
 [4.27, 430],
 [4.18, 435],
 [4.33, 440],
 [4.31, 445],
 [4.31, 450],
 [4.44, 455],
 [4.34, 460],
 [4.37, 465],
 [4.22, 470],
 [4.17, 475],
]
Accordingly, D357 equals -4.3 K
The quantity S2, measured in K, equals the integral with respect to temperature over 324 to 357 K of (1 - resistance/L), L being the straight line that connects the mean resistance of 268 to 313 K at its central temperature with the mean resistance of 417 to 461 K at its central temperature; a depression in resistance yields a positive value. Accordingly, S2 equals 1.3 K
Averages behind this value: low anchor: 4.68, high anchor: 4.28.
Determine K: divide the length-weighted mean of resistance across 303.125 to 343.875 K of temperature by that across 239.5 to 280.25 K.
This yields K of 0.9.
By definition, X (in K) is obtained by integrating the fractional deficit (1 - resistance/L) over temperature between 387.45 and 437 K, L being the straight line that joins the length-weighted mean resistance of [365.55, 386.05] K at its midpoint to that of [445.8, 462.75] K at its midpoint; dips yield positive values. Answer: 8.5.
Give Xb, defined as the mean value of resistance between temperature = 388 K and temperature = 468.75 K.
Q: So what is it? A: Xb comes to 3.86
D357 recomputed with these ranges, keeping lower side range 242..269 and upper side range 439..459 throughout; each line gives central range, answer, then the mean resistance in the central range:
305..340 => 1.3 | 4.49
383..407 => 8.1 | 2.98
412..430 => 1.0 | 4.18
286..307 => 0.2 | 4.67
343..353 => 0.6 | 4.33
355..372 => 0.7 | 4.38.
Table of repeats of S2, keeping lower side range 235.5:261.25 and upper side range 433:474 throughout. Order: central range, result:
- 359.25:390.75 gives 2.2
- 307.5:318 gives 0.2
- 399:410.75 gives 5.1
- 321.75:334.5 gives 0.7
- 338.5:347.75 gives 0.6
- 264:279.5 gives 0.4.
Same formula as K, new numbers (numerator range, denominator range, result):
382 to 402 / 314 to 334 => 0.72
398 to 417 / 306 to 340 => 0.66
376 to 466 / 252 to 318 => 0.83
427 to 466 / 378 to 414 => 1.32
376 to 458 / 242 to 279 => 0.80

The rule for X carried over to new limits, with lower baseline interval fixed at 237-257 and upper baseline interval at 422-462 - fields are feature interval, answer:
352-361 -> 0.30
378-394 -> 1.92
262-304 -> 0.98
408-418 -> 1.06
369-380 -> 0.74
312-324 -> 0.42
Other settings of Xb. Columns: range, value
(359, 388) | 4.25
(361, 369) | 4.4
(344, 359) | 4.37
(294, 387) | 4.41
